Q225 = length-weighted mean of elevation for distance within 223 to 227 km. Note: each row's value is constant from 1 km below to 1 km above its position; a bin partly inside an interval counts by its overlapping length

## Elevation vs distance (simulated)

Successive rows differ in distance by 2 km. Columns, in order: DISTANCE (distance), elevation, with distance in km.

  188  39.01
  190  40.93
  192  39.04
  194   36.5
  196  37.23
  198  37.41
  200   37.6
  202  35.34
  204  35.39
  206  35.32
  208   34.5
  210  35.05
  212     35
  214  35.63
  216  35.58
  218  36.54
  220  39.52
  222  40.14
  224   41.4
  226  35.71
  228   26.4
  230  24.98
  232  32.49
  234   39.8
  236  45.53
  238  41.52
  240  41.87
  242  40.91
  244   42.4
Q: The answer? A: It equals 38.6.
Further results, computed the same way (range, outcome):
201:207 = 35.4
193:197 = 36.9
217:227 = 38.7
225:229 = 31.1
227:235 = 30.9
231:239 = 39.8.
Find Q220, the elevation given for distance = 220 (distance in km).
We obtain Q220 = 39.52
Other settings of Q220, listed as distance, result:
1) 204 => 35.39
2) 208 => 34.5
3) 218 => 36.54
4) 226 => 35.71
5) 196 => 37.23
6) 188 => 39.01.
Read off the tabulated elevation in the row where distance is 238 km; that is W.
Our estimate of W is 41.52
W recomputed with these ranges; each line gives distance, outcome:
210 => 35.05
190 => 40.93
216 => 35.58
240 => 41.87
